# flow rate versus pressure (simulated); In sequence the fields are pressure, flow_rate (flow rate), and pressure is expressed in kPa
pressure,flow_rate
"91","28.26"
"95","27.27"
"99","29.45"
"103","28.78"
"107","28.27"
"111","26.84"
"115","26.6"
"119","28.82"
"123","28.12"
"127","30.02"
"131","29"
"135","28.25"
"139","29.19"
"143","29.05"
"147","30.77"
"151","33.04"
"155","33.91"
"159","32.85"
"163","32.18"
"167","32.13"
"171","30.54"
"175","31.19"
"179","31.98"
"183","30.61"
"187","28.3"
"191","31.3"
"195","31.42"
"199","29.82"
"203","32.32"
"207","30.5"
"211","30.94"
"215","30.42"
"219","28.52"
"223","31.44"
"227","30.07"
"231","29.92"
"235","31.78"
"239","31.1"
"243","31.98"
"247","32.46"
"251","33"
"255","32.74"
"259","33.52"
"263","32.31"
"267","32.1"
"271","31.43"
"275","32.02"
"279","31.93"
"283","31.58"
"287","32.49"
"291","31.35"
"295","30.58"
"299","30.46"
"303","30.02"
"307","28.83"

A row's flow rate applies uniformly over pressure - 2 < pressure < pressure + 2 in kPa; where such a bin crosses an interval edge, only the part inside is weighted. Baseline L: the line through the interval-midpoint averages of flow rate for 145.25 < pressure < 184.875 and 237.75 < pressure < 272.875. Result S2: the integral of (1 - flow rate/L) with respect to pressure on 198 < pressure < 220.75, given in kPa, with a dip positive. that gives 1.2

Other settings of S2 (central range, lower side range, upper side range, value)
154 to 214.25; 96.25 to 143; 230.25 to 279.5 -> -2.2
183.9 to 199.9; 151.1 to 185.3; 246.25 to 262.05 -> 1.0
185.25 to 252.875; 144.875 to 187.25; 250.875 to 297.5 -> 2.1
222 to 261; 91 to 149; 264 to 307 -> -1.6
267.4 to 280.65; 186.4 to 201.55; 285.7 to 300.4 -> -0.3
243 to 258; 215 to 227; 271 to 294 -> -0.9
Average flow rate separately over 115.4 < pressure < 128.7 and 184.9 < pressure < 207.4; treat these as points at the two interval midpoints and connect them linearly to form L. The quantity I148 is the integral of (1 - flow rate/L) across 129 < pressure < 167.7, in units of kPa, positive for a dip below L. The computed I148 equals -2.1 kPa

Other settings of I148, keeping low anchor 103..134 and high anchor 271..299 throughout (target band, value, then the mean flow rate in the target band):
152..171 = -2.24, 32.5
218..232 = 0.13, 30.1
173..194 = -0.82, 30.7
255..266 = -0.62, 32.8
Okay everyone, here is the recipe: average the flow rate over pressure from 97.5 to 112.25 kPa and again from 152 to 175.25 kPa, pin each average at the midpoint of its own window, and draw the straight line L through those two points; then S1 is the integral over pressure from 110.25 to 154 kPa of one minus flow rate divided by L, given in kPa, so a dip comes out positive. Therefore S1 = 1.38 kPa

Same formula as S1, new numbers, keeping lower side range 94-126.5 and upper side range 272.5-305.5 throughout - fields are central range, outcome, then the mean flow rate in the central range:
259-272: -0.58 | 32.2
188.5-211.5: -1.00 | 31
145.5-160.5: -1.98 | 32.7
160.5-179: -1.53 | 31.6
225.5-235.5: -0.06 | 30.4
